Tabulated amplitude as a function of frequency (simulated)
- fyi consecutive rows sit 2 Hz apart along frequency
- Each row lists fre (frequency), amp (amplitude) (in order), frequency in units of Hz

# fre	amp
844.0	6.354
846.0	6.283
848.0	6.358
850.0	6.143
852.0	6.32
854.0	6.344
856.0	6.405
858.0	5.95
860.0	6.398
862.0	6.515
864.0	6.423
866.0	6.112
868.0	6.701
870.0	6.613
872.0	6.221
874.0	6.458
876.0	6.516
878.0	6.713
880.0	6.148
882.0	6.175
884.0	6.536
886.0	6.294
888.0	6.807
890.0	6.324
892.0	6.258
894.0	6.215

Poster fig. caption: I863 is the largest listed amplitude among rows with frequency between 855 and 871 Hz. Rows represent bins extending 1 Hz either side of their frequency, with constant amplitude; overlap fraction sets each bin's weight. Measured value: 6.701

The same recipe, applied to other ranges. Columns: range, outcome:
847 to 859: 6.405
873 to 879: 6.713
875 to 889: 6.807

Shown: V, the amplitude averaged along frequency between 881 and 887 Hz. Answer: 6.33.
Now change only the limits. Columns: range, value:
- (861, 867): 6.35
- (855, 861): 6.25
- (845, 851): 6.26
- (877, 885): 6.39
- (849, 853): 6.23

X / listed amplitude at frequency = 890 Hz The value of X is 6.324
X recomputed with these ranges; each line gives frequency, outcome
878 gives 6.713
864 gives 6.423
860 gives 6.398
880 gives 6.148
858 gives 5.95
